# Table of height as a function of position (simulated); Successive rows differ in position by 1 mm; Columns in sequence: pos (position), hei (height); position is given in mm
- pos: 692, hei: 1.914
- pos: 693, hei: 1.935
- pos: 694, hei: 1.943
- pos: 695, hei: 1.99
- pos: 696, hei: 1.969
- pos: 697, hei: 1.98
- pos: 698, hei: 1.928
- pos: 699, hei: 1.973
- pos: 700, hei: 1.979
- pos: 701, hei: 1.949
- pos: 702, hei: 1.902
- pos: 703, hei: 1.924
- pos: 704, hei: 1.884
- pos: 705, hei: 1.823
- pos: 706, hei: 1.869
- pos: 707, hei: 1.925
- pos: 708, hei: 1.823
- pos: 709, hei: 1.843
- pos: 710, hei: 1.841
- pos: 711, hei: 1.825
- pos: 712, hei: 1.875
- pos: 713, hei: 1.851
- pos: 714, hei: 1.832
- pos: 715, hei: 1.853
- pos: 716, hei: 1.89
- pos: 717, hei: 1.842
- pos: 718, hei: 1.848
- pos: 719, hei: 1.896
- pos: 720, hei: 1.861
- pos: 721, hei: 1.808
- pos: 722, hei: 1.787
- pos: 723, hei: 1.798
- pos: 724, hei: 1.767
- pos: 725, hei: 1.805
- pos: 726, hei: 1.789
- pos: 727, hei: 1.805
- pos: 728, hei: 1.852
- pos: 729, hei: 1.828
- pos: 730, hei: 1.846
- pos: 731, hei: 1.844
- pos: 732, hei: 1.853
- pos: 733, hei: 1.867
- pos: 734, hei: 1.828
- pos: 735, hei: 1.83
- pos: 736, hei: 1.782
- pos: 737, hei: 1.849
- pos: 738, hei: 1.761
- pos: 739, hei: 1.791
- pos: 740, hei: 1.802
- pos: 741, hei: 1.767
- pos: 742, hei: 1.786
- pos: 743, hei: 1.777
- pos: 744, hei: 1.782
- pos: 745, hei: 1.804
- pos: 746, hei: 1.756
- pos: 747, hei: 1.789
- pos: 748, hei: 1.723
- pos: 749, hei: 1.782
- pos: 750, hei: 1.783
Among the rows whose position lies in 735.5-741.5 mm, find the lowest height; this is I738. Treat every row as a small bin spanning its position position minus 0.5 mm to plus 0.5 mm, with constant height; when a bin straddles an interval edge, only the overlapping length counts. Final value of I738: 1.761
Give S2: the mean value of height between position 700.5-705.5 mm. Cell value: 1.9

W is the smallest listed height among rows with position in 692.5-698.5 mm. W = 1.928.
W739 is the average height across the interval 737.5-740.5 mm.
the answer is 1.78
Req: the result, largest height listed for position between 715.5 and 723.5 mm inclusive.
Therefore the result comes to 1.896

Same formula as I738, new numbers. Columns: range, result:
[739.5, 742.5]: 1.767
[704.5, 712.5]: 1.823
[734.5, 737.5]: 1.782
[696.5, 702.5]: 1.902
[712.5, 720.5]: 1.832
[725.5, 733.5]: 1.789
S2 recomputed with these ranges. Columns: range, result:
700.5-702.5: 1.93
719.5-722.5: 1.82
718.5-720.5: 1.88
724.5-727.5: 1.8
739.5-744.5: 1.78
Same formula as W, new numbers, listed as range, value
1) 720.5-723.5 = 1.787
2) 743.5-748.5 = 1.723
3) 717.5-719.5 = 1.848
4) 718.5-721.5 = 1.808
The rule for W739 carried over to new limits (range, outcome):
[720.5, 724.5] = 1.79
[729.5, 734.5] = 1.85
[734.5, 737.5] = 1.82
